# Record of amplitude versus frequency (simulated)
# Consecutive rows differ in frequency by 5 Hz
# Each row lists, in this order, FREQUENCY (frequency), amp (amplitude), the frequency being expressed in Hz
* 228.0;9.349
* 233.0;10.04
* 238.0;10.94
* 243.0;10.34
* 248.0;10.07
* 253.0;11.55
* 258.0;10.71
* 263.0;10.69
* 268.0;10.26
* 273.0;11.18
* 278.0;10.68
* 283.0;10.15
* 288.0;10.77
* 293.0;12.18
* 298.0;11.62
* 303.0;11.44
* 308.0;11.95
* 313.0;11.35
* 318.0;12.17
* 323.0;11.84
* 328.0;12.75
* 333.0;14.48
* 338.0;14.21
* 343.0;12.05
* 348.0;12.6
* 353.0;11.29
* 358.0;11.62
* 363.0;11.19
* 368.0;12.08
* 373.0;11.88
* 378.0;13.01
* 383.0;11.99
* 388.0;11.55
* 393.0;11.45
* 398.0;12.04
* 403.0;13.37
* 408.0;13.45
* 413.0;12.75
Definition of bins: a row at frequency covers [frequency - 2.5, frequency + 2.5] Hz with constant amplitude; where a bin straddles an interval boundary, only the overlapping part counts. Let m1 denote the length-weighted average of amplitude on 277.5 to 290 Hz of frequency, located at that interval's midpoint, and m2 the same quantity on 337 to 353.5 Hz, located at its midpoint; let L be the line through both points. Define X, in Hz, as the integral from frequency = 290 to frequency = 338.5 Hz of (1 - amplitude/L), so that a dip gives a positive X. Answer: -3.3 Hz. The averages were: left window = 10.5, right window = 12.5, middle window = 12.3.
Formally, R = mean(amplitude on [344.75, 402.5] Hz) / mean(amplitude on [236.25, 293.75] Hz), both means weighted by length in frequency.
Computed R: 1.11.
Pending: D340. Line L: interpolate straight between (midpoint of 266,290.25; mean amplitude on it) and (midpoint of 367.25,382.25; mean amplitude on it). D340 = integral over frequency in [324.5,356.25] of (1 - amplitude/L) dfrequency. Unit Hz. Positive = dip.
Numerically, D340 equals -3.1 Hz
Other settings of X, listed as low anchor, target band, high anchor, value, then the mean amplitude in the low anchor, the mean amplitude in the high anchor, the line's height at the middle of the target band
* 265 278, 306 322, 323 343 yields 0.9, 10.7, 13.3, 12.5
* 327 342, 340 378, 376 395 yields 2.8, 13.7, 12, 12.9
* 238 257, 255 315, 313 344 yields 3.1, 10.7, 12.8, 11.7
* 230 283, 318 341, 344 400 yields -3.5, 10.6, 11.9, 11.4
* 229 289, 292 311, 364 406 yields -1.1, 10.6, 12.2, 11.1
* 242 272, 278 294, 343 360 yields 0.2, 10.6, 11.9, 11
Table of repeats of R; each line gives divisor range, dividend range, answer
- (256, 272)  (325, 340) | 1.29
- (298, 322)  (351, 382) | 1.01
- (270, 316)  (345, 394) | 1.06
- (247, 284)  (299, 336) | 1.15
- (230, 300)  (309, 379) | 1.14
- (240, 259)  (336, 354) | 1.18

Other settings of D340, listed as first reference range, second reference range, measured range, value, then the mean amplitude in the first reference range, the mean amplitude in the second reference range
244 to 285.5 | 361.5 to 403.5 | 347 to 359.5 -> -0.1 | 10.6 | 12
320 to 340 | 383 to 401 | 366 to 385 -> -0.1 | 13.3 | 11.8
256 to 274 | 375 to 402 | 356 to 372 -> 0.2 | 10.7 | 12.1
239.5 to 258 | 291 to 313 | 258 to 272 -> 0.5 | 10.7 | 11.7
